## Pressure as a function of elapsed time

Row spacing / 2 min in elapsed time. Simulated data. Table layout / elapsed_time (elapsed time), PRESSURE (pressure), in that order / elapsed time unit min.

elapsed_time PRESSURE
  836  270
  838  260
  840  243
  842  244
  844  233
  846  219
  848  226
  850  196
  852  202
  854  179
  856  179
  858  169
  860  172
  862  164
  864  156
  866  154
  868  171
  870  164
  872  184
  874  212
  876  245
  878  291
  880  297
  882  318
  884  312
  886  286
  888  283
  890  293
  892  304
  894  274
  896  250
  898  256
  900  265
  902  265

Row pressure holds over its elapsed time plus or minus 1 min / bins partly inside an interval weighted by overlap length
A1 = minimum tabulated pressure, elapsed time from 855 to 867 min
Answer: 154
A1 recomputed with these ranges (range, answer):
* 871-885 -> 184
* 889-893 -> 293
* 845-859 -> 169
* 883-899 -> 250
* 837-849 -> 219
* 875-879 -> 245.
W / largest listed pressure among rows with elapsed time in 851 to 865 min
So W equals 202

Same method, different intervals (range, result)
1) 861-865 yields 164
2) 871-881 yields 297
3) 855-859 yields 179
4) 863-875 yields 212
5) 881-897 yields 318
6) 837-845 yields 260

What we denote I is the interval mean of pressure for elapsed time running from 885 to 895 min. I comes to 288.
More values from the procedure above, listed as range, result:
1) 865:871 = 163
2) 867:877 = 195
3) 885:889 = 284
